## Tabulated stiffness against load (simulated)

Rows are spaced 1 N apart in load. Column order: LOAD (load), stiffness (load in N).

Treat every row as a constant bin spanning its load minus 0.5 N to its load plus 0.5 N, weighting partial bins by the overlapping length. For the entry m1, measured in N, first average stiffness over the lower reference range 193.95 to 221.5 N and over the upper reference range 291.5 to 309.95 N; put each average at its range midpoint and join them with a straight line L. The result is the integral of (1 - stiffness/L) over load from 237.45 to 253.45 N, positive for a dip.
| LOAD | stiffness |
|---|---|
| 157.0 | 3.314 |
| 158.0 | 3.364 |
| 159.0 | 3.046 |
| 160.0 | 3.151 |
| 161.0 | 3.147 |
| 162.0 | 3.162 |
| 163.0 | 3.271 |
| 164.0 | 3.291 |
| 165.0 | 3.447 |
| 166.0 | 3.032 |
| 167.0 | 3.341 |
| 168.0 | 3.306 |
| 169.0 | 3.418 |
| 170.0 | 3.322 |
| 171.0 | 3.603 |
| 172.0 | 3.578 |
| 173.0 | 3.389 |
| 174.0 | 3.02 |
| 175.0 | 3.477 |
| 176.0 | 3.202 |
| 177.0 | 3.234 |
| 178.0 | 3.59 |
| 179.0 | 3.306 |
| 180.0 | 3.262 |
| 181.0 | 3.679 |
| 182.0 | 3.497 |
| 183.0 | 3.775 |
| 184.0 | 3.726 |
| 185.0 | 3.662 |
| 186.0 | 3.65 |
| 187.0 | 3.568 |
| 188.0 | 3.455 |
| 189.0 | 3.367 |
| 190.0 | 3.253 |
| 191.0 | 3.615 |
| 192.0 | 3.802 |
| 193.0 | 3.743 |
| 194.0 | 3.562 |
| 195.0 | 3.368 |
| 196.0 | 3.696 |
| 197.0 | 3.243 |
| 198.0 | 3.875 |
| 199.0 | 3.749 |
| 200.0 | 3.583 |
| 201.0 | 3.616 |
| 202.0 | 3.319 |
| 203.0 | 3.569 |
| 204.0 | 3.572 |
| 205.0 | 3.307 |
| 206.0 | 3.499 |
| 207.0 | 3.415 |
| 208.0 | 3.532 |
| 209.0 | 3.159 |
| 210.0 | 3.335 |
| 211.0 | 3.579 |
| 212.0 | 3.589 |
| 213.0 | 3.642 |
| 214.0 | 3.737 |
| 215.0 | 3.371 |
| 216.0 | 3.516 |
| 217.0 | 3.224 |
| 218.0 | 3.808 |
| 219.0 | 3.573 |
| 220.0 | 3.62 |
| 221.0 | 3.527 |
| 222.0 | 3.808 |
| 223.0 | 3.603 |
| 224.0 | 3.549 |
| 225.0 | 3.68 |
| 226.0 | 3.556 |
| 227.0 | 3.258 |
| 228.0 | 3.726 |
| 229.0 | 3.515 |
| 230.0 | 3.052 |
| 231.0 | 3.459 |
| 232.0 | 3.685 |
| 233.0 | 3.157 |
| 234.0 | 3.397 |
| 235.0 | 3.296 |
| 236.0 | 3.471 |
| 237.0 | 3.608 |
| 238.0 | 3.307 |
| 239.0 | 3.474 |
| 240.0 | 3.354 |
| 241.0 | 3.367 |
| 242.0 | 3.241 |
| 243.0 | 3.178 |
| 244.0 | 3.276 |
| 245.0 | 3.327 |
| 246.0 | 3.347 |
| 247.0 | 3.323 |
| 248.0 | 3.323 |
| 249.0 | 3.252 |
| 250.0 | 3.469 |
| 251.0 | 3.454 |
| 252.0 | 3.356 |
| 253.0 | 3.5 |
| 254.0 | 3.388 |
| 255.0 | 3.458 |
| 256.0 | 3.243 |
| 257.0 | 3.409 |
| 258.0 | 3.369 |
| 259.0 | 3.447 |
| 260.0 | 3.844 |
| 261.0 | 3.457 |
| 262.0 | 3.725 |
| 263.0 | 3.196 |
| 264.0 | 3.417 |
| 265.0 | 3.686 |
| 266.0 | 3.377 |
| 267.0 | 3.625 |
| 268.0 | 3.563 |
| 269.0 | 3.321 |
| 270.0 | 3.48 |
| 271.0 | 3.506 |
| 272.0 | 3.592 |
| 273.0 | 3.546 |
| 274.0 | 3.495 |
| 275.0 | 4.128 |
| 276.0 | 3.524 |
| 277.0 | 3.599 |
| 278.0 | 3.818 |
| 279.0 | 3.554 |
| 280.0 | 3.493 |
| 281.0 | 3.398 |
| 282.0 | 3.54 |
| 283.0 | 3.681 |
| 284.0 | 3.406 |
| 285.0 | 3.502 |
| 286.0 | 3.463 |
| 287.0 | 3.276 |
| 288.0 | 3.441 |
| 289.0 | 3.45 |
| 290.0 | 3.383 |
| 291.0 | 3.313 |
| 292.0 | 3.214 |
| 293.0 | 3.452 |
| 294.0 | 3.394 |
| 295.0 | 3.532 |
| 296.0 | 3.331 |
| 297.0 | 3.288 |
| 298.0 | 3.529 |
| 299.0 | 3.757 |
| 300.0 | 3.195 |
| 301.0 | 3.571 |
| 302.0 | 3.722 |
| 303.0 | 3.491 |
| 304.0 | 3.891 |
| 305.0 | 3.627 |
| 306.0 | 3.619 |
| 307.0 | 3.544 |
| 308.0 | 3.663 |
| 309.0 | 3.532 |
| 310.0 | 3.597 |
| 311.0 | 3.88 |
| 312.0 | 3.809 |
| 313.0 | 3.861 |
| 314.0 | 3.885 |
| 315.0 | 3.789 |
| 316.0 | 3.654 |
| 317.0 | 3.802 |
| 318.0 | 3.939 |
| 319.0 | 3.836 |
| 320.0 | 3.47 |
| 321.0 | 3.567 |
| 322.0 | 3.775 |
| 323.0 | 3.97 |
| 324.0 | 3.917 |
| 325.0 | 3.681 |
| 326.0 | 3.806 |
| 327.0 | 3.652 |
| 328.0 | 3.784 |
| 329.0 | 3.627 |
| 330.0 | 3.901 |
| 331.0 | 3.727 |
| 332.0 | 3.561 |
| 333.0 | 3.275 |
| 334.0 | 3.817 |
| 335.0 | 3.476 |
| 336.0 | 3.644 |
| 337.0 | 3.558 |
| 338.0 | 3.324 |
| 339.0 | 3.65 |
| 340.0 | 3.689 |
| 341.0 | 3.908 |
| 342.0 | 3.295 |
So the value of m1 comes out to 0.8 N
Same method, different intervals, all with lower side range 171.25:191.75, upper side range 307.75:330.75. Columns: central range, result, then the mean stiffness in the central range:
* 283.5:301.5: 1.4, 3.42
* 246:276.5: 1.3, 3.48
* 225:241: 0.7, 3.43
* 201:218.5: 0.2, 3.48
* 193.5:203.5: -0.1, 3.56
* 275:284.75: 0.2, 3.58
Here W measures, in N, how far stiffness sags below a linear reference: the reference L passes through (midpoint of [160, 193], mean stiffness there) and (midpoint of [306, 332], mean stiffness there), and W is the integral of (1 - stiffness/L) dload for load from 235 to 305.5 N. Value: 3.2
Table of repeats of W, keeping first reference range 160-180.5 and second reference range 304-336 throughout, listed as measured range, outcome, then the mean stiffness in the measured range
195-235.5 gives -0.87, 3.51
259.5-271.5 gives 0.17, 3.52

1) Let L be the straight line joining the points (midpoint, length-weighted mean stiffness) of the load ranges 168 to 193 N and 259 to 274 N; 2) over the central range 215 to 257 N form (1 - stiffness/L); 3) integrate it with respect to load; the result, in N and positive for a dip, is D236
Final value 0.9 N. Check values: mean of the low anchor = 3.48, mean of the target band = 3.43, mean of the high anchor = 3.52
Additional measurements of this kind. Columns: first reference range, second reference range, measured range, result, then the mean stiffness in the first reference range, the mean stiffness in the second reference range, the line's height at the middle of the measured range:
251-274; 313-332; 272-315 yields 0.77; 3.48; 3.76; 3.62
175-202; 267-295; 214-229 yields -0.16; 3.54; 3.5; 3.52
